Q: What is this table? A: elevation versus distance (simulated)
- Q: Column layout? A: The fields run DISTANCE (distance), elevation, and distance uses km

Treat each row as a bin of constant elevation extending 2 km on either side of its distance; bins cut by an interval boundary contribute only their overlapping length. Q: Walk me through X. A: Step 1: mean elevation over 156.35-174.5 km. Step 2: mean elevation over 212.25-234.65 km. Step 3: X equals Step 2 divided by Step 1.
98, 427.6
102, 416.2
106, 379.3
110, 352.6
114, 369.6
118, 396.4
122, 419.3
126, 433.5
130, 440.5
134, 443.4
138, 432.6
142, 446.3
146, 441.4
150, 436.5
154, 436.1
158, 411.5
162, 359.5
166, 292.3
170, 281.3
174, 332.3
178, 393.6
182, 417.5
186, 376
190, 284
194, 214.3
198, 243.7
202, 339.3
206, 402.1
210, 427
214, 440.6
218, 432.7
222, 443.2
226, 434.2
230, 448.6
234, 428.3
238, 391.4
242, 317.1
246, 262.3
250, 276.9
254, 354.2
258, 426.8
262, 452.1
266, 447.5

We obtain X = 1.31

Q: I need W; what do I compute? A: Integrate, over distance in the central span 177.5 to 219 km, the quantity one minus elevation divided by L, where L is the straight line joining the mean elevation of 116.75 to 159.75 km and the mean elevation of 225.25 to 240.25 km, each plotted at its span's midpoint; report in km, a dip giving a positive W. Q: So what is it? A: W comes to 6.62 km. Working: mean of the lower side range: 431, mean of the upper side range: 423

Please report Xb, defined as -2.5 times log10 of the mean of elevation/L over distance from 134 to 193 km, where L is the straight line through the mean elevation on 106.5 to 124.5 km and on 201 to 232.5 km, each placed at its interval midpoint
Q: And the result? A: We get 0.06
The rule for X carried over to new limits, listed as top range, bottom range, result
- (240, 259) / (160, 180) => 0.97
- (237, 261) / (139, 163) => 0.80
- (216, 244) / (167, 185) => 1.17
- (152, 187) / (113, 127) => 0.90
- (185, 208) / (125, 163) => 0.71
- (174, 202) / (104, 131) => 0.81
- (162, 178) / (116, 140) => 0.75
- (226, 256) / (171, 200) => 1.12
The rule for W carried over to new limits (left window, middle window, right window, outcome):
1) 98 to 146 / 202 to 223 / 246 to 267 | -1.69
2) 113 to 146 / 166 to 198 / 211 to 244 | 7.62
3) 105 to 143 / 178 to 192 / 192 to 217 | -0.01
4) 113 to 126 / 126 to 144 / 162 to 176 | -3.18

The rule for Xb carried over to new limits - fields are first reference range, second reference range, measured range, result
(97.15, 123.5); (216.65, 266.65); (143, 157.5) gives -0.115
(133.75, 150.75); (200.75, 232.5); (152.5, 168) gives 0.170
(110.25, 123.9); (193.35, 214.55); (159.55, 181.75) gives 0.069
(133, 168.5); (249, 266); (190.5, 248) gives 0.075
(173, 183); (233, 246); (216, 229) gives -0.200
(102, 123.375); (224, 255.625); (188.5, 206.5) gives 0.274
